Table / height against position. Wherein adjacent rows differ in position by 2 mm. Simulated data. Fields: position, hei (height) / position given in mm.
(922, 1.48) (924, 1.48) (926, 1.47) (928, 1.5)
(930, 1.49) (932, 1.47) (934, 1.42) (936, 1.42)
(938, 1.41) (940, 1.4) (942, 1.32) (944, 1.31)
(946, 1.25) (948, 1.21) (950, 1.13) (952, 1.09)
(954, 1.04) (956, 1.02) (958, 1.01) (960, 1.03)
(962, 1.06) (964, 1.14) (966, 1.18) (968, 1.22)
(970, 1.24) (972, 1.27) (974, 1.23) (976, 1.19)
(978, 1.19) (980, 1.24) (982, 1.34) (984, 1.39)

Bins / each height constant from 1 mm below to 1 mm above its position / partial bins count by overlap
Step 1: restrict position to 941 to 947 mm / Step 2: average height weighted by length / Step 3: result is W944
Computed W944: 1.29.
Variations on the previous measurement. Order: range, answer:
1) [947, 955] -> 1.12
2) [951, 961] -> 1.04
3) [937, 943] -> 1.38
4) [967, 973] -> 1.24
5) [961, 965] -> 1.1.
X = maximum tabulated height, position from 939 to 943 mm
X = 1.4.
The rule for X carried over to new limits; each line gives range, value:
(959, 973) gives 1.27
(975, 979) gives 1.19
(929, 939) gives 1.49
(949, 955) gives 1.13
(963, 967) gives 1.18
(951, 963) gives 1.09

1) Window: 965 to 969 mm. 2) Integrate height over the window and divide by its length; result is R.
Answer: 1.2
